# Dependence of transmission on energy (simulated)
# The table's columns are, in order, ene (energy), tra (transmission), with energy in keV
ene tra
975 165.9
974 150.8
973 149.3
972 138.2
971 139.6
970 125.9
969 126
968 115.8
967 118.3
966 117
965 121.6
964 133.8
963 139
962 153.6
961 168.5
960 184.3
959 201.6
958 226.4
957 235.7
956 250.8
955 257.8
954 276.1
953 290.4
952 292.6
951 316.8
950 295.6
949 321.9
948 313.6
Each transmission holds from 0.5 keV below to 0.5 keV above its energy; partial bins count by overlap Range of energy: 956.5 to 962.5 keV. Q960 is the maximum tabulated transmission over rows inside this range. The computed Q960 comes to 235.7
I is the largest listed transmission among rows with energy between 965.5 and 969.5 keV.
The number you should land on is 126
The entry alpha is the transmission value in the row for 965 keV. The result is 121.6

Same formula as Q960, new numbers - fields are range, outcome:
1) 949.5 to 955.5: 316.8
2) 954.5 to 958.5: 257.8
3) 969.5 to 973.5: 149.3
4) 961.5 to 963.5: 153.6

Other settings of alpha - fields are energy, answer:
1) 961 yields 168.5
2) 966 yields 117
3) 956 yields 250.8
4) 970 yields 125.9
